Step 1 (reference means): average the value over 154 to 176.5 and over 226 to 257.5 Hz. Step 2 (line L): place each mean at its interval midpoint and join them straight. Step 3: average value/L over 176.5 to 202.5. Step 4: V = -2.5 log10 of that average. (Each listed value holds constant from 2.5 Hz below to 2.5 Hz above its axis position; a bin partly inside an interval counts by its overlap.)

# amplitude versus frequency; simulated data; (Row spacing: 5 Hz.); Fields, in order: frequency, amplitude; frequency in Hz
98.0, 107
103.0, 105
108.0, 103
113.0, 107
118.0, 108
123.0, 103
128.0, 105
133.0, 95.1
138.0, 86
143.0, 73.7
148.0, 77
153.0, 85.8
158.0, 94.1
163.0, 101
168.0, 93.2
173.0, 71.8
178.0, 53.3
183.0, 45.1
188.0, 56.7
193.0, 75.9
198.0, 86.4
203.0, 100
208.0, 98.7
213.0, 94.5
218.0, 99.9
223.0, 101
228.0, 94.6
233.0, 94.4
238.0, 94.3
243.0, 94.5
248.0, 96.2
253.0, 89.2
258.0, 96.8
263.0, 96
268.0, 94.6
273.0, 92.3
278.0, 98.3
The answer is 0.33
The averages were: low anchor 88.1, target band 66.7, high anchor 94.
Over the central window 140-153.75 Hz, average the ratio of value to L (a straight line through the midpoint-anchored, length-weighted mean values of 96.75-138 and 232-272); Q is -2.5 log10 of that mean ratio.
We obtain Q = 0.28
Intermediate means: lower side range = 103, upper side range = 94.4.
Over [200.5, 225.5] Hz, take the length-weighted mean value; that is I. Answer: 98.8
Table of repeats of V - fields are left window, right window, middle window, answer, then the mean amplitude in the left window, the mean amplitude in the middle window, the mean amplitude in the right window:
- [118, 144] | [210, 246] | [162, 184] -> 0.29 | 95.1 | 72.9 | 96.2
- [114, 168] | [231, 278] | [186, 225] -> 0.05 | 93.3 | 89.4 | 94.5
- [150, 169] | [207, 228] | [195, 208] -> 0.04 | 93.1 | 93.6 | 98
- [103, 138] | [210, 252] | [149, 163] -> 0.11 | 102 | 90.5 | 96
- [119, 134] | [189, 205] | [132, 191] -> 0.21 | 102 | 77.3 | 84.2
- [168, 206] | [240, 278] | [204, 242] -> -0.17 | 71.8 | 96.8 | 94.5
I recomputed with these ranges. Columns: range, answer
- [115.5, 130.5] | 105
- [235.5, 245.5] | 94.4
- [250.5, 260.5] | 93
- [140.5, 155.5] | 78.8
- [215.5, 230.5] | 98.5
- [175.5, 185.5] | 49.2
